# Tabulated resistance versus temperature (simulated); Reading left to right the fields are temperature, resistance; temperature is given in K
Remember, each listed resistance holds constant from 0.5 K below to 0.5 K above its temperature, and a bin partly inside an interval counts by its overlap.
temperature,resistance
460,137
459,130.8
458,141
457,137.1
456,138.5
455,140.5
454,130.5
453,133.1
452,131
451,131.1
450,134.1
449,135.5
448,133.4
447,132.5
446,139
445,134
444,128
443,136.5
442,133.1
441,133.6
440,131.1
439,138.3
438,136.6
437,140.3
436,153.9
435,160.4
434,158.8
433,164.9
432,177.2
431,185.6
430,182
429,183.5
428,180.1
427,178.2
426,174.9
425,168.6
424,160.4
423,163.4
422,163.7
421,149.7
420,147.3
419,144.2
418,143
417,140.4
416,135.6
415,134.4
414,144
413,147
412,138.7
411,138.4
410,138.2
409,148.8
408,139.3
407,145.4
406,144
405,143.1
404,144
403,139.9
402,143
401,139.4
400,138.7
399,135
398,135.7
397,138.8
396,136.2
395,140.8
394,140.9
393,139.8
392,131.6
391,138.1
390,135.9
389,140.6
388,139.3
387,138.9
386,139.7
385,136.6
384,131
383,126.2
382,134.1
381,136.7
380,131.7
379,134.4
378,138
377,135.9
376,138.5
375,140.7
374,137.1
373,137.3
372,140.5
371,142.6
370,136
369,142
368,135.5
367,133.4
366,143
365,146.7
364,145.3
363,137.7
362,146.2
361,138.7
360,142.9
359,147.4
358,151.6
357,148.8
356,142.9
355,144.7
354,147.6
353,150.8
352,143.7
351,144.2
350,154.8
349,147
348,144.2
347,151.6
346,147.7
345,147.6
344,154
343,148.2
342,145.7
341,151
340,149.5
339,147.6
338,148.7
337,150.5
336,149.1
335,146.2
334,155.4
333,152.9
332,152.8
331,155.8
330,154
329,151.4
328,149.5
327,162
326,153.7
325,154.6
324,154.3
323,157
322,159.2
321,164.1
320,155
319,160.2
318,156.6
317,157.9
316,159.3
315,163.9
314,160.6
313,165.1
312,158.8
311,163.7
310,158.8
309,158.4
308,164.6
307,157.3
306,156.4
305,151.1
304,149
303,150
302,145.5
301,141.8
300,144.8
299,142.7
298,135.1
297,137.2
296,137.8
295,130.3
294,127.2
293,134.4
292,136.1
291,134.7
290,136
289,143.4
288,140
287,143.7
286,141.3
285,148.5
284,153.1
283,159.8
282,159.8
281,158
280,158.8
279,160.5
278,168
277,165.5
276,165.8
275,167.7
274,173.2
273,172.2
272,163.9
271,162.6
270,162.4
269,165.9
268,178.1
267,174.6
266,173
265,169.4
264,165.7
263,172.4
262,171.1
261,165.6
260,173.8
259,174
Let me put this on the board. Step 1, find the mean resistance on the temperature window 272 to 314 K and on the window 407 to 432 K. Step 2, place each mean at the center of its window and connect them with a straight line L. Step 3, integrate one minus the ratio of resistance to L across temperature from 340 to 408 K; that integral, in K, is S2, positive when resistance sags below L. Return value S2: 5.60 K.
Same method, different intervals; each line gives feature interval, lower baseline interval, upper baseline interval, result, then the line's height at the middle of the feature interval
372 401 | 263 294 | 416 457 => 2.84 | 152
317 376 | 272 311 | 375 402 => -2.24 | 143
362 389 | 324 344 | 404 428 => 2.29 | 151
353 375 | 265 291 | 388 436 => 1.55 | 153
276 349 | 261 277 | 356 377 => 2.40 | 157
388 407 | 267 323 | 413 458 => 1.32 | 150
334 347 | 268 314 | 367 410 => -0.34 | 145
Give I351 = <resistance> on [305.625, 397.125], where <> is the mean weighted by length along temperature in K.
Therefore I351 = 147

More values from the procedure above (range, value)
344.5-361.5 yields 147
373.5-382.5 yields 136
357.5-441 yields 145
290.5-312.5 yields 146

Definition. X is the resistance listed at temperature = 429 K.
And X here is 183.5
